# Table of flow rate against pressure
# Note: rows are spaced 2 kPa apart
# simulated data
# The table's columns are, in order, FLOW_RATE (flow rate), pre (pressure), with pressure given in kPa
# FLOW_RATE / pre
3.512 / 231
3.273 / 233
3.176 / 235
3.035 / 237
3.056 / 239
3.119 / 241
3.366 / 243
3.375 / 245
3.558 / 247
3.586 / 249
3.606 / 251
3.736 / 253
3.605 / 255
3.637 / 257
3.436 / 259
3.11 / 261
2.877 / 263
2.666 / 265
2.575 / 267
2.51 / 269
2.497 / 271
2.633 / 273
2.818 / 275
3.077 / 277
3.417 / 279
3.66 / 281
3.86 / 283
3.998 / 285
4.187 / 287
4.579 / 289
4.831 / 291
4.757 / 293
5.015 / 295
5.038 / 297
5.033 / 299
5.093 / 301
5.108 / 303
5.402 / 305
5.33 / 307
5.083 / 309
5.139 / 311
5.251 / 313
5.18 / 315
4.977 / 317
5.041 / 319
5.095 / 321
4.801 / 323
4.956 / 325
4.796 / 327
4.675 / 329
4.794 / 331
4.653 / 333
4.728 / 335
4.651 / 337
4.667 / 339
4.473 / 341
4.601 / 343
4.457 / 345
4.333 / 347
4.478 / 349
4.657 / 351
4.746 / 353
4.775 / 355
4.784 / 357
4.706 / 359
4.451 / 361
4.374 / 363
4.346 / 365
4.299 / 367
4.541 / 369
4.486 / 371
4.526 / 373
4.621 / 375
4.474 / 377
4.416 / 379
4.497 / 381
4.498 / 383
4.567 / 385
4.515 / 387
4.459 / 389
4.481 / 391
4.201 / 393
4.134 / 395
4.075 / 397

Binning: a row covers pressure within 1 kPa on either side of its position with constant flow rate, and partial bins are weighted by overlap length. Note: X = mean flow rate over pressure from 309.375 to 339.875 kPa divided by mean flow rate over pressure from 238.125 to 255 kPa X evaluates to 1.42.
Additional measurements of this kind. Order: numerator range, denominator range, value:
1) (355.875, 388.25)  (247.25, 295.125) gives 1.29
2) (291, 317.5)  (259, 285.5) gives 1.67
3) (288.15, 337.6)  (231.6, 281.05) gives 1.57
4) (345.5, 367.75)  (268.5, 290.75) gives 1.32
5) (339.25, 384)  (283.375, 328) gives 0.92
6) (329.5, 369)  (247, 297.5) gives 1.28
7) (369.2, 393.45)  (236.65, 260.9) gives 1.31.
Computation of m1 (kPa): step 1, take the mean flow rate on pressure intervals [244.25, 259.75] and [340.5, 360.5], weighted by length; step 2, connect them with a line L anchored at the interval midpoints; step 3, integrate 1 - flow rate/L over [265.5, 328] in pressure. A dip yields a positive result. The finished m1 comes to -4.6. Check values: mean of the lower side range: 3.57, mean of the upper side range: 4.6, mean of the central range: 4.36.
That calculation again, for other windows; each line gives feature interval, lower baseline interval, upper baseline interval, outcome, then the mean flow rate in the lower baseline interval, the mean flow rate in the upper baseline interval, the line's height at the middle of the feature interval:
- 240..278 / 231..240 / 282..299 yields 5.9 kPa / 3.18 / 4.56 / 3.77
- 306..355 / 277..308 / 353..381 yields -2.8 kPa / 4.57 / 4.53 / 4.55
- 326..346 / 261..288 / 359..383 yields -3.3 kPa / 3.14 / 4.47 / 3.99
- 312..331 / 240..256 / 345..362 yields -3.1 kPa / 3.49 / 4.61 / 4.27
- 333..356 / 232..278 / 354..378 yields -1.8 kPa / 3.14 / 4.53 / 4.26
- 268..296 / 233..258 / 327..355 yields 1.3 kPa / 3.4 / 4.62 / 3.87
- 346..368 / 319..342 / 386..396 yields 0.2 kPa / 4.77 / 4.36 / 4.59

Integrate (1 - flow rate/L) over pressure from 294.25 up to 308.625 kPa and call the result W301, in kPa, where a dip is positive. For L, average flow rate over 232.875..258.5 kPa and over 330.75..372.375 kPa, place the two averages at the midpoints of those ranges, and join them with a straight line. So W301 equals -4.0 kPa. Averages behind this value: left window 3.4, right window 4.57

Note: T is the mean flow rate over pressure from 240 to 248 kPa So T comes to 3.35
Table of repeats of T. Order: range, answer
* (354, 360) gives 4.75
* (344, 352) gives 4.48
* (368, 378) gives 4.53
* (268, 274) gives 2.55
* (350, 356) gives 4.73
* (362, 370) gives 4.39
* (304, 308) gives 5.37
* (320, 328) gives 4.91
